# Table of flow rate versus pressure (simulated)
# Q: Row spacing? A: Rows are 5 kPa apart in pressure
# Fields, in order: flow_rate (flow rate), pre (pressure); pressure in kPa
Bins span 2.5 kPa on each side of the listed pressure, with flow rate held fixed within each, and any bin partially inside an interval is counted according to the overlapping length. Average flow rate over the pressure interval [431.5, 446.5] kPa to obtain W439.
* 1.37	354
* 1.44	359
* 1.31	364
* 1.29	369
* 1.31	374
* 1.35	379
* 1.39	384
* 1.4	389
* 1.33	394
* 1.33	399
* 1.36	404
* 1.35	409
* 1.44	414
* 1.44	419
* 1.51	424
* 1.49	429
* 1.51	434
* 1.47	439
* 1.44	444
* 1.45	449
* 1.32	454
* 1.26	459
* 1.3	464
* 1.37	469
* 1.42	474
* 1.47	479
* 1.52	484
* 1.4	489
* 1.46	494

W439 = 1.47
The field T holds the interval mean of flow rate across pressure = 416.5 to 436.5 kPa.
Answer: 1.49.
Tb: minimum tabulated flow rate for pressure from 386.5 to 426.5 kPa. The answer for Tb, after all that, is 1.33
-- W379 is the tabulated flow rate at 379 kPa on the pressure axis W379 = 1.35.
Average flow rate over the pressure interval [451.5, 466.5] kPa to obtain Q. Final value 1.29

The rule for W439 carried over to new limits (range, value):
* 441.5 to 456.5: 1.4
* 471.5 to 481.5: 1.44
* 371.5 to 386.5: 1.35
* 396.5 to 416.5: 1.37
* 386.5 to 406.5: 1.35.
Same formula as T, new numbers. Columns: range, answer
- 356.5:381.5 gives 1.34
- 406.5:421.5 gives 1.41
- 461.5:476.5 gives 1.36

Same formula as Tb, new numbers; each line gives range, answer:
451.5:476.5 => 1.26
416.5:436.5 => 1.44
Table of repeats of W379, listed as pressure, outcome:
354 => 1.37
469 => 1.37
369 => 1.29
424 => 1.51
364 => 1.31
